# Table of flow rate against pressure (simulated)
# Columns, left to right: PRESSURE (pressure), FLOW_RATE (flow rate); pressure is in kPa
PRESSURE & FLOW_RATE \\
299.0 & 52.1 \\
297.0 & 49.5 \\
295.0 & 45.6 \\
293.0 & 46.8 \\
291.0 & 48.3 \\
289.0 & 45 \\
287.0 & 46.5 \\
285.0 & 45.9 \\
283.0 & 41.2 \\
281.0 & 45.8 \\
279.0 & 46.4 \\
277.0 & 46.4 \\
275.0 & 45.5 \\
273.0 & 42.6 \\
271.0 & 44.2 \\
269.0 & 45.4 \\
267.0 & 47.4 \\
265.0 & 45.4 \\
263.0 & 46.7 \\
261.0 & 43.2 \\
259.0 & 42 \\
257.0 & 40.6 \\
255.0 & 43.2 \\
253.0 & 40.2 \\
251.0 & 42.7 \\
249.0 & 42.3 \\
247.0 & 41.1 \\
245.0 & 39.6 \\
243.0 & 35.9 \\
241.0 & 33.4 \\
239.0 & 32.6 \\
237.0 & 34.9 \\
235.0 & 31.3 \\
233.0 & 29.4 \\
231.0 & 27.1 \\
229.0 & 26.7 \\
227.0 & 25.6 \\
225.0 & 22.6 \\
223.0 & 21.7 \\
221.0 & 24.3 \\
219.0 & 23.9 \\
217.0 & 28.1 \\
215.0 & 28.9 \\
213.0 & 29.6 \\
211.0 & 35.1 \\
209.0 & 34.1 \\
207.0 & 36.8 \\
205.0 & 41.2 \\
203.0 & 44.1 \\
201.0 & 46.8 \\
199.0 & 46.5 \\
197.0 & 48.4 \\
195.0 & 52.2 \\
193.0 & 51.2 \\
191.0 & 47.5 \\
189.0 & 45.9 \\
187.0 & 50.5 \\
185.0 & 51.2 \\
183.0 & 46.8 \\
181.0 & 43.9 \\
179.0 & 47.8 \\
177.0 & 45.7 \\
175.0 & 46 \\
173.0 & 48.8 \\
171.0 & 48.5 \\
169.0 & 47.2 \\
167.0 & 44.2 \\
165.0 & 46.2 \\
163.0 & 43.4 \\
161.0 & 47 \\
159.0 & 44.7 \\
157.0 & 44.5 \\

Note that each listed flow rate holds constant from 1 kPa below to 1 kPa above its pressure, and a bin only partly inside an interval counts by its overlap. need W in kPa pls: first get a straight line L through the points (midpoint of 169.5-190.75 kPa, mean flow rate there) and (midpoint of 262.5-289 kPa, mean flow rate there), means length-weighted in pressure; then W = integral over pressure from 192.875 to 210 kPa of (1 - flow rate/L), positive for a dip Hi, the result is 1.0 kPa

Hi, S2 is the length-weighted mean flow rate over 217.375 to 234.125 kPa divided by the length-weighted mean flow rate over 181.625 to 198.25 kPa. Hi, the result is 0.52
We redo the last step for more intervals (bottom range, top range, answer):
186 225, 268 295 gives 1.18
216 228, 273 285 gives 1.84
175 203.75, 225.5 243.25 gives 0.64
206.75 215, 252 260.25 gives 1.26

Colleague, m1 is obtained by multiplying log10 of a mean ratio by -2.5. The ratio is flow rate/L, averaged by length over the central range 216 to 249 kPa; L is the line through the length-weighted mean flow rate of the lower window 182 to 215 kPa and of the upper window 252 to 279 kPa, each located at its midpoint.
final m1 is 0.41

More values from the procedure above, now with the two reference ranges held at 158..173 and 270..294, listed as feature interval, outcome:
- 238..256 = 0.17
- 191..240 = 0.31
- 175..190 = -0.03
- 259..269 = 0.01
